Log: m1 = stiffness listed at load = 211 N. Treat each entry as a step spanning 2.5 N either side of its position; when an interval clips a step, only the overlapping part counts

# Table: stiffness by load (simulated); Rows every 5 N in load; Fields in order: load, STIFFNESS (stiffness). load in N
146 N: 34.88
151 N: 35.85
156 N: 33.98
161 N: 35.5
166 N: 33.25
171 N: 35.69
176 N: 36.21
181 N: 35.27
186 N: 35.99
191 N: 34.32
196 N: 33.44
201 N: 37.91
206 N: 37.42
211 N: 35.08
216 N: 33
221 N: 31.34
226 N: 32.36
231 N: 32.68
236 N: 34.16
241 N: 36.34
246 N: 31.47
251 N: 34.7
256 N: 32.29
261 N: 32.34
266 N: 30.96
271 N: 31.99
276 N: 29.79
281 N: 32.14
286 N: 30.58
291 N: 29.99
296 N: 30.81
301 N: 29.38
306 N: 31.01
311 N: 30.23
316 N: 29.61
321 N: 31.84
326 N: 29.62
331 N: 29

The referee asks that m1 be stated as 35.08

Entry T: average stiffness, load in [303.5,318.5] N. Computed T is 30.3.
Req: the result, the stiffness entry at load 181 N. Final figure 35.27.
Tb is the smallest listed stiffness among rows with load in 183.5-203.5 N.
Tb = 33.44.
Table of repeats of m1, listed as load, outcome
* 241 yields 36.34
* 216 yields 33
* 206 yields 37.42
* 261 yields 32.34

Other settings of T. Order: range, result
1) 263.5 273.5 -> 31.5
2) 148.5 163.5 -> 35.1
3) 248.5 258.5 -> 33.5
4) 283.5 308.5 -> 30.4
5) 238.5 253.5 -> 34.2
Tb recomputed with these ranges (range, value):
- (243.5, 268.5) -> 30.96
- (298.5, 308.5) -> 29.38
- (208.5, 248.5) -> 31.34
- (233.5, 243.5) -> 34.16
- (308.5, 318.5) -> 29.61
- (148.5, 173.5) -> 33.25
